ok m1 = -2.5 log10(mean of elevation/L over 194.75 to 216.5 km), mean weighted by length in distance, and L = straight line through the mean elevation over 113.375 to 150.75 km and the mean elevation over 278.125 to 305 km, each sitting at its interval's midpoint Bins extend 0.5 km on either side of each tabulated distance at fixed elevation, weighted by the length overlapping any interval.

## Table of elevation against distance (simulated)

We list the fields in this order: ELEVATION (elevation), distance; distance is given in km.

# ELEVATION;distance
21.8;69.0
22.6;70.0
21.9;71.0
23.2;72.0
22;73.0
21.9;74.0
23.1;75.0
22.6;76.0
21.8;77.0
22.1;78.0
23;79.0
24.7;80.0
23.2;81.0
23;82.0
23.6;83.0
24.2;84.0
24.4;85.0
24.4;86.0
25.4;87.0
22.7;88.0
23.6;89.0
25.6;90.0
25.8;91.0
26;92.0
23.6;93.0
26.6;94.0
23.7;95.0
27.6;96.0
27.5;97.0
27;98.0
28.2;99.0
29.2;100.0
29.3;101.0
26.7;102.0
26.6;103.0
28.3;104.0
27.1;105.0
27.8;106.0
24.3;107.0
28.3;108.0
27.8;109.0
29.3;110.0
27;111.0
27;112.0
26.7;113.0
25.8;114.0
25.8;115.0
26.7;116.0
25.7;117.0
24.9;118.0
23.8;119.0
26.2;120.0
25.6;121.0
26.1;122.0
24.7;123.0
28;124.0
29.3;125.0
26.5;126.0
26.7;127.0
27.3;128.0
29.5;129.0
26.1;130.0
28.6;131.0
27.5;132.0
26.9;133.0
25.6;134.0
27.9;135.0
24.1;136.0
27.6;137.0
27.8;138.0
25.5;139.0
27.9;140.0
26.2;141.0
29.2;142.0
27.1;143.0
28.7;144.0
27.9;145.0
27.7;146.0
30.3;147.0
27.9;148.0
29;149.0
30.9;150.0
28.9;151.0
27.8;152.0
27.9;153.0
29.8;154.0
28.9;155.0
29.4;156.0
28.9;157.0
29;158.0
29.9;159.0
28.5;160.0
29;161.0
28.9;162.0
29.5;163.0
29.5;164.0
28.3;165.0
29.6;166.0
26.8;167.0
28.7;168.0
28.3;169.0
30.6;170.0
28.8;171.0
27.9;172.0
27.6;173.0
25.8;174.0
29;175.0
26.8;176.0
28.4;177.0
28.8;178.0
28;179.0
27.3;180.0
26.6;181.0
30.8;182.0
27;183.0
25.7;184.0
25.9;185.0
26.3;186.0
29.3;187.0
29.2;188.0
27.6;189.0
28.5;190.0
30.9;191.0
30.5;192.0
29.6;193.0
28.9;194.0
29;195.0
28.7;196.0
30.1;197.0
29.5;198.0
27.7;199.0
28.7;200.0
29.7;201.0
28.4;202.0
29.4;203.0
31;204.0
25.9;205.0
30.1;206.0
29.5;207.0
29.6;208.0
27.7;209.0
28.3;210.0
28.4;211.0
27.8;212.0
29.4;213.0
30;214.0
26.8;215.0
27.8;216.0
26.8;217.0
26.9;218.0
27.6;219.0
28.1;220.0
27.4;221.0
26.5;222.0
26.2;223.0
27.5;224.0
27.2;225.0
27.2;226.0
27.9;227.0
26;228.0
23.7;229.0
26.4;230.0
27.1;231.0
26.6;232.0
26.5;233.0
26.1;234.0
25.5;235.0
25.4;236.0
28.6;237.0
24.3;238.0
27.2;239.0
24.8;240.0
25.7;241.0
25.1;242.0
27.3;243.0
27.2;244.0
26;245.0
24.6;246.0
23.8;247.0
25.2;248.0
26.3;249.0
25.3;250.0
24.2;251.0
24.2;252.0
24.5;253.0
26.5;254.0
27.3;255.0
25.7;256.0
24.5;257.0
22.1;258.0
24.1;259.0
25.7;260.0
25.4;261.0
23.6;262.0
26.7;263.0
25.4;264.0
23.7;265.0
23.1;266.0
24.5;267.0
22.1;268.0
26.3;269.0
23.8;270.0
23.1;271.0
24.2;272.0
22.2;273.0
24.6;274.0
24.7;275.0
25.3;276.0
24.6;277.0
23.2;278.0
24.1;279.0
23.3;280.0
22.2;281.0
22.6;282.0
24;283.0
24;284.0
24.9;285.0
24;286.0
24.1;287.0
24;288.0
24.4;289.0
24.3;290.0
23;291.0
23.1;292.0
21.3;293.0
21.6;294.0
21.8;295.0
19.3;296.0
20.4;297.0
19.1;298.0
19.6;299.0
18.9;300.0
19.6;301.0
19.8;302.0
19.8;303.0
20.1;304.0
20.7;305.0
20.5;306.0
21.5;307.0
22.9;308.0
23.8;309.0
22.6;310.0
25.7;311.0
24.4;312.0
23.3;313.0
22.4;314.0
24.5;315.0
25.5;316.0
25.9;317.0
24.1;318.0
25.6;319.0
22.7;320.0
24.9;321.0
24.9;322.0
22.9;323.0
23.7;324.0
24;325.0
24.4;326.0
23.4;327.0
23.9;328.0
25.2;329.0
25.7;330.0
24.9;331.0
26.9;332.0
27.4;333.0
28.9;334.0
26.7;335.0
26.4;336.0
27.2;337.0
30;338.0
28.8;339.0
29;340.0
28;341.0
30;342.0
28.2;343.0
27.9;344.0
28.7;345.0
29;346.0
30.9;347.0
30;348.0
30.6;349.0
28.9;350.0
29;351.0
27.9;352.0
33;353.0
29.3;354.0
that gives -0.16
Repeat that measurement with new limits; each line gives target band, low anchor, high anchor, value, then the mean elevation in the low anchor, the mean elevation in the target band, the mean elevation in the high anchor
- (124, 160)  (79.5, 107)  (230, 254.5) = -0.09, 25.7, 28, 25.8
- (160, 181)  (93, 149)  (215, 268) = -0.07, 27.1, 28.3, 25.8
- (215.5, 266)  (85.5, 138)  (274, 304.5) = -0.10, 26.6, 25.9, 22.4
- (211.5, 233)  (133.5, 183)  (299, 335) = -0.03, 28.3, 27.2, 23.6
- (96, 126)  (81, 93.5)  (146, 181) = -0.05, 24.3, 26.9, 28.6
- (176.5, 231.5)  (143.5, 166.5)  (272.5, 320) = -0.05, 29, 28.1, 22.8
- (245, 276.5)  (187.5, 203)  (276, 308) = -0.01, 29.1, 24.6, 22.1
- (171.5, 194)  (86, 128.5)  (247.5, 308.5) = -0.12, 26.4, 28.1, 23.3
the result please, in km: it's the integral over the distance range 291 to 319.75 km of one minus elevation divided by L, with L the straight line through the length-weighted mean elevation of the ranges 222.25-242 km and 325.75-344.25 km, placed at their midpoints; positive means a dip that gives 5.1 km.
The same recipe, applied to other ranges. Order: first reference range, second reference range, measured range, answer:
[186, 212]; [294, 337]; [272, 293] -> 1.0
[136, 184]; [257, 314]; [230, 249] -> -0.8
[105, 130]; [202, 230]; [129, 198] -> -2.7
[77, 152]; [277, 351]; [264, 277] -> 0.5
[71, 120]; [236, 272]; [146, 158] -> -1.8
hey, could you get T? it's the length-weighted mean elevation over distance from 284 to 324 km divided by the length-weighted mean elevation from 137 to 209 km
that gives 0.79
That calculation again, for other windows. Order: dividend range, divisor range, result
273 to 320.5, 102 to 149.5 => 0.84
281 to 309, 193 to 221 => 0.77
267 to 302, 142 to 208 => 0.80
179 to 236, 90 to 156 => 1.03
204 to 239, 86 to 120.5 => 1.04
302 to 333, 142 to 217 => 0.83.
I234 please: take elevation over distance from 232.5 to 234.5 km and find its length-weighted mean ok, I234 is 26.3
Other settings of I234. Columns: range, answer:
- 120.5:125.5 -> 26.7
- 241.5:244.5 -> 26.5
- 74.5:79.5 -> 22.5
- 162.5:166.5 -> 29.2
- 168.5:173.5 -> 28.6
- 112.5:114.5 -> 26.2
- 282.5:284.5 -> 24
